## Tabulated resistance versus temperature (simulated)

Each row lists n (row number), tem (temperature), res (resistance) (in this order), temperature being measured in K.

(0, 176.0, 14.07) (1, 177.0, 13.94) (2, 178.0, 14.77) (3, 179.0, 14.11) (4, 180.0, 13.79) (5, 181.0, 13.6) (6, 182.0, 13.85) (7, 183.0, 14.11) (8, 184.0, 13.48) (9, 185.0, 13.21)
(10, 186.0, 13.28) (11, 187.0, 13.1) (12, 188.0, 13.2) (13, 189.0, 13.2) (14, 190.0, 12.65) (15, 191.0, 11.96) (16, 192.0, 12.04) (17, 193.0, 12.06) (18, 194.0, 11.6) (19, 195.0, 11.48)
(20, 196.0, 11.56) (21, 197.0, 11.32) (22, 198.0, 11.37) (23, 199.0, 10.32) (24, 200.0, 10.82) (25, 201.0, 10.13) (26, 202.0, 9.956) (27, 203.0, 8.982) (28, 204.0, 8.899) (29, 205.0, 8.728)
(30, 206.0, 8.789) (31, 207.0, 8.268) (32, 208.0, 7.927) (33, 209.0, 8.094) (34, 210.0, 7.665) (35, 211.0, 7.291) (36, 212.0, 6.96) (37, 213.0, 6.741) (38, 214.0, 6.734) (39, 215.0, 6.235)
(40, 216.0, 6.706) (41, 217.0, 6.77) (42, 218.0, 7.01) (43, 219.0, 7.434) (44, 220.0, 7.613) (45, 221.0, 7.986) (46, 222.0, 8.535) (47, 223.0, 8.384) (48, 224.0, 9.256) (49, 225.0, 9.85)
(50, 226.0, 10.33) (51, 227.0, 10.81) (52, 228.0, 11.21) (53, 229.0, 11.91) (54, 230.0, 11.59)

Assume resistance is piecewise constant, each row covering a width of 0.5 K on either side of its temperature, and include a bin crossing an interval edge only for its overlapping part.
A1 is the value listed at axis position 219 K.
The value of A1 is 7.434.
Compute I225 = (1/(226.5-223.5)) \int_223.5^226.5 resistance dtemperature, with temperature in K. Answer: 9.81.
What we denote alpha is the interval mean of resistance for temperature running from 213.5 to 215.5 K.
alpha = 6.48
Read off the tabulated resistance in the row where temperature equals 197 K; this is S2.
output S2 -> 11.32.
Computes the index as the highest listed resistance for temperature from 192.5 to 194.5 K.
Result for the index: 12.06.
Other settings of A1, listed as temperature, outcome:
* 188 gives 13.2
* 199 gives 10.32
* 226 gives 10.33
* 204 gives 8.899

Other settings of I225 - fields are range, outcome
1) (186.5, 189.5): 13.2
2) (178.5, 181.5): 13.8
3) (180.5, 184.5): 13.8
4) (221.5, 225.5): 9.01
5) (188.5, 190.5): 12.9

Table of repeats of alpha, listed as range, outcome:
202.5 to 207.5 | 8.73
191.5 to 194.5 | 11.9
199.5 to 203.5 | 9.97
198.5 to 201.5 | 10.4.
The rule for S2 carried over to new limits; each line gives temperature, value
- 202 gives 9.956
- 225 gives 9.85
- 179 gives 14.11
